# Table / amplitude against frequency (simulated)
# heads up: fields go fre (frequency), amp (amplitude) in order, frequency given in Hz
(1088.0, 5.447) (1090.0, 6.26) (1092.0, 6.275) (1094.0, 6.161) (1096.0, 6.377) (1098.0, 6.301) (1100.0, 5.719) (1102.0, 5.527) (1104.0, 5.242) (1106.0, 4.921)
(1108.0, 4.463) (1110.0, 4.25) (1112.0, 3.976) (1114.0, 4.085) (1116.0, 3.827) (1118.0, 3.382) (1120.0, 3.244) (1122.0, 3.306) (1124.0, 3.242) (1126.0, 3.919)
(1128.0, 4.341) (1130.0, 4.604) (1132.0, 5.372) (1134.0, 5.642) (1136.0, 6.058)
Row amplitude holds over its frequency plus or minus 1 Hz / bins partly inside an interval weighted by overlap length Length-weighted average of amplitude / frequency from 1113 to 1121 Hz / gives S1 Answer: 3.63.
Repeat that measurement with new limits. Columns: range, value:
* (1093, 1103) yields 6.02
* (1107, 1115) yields 4.19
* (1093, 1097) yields 6.27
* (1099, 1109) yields 5.17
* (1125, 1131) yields 4.29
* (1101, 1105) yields 5.38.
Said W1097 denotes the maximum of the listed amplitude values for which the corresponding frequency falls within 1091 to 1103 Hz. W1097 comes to 6.377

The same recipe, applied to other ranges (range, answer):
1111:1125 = 4.085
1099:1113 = 5.719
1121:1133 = 5.372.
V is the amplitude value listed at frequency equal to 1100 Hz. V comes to 5.719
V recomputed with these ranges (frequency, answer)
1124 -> 3.242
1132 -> 5.372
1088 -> 5.447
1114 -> 4.085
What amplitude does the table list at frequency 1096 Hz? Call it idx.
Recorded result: 6.377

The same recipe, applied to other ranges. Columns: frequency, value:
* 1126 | 3.919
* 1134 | 5.642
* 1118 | 3.382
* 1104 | 5.242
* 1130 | 4.604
